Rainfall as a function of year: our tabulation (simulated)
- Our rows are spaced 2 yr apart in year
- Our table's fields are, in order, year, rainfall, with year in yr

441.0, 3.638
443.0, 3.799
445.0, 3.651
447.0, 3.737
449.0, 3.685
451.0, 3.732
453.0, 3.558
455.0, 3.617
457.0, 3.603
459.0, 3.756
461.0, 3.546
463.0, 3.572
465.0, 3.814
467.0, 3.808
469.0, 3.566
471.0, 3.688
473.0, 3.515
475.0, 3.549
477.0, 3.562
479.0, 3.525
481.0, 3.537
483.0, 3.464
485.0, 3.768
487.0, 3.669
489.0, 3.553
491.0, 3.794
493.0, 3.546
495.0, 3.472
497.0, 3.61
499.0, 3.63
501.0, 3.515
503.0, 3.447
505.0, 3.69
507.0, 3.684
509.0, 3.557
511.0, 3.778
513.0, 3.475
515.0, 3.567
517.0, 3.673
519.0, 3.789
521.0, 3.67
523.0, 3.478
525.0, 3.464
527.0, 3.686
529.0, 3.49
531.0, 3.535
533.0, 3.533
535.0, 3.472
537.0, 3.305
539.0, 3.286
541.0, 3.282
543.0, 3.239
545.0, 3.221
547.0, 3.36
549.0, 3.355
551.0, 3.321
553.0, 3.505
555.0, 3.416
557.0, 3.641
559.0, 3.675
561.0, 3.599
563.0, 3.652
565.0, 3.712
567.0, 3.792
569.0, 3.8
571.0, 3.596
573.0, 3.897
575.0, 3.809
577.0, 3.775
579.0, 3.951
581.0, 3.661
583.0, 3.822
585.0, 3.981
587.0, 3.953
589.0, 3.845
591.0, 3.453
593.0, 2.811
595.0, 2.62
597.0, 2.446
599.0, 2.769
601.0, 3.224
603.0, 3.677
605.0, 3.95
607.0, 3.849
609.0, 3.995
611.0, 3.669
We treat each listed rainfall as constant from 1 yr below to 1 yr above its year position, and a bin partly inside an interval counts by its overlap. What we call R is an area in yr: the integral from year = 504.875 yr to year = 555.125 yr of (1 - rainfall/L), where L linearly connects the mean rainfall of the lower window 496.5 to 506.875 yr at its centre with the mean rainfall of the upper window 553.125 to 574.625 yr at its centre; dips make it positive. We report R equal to 1.9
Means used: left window 3.59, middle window 3.49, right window 3.67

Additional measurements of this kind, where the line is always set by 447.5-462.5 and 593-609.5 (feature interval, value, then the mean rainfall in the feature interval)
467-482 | 0.06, 3.58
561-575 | -1.61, 3.74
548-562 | -0.49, 3.5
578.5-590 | -1.93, 3.87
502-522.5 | -0.79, 3.63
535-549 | 0.48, 3.3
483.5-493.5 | -0.30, 3.66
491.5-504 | -0.05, 3.55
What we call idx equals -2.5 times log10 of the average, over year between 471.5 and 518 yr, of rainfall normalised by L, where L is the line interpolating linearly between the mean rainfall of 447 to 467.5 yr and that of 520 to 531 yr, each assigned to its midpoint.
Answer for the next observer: 0.005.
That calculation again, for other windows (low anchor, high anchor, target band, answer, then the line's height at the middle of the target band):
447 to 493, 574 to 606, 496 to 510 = 0.00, 3.59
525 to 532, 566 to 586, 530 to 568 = 0.06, 3.66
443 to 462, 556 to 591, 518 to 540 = 0.06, 3.73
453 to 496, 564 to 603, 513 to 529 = -0.01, 3.58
